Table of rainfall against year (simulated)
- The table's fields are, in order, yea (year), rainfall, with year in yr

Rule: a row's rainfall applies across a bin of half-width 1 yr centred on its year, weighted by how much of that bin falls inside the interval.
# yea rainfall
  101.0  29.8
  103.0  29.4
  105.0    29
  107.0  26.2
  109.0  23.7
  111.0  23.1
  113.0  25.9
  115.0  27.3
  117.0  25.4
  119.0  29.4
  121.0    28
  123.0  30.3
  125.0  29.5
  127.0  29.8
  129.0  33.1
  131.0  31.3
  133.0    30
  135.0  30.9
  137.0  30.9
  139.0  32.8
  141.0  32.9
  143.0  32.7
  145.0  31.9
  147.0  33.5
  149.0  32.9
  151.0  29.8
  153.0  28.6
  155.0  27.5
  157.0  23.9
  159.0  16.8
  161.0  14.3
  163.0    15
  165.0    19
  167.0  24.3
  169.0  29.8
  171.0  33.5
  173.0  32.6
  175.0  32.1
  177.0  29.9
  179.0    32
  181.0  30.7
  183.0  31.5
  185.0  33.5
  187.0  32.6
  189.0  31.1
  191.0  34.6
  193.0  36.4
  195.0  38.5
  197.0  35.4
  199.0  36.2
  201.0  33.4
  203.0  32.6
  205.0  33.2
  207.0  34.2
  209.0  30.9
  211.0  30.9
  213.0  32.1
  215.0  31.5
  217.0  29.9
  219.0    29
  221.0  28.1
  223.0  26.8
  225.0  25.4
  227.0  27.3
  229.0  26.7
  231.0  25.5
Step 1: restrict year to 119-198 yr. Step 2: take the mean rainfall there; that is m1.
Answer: 29.8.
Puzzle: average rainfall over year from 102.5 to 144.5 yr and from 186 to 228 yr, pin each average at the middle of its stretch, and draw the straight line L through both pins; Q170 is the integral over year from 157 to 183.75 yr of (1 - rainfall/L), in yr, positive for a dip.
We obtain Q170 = 4.0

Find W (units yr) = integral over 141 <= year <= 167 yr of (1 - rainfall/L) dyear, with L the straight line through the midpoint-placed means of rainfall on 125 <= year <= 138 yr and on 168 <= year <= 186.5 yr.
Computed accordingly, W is 4.6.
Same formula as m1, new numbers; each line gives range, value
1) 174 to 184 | 31.2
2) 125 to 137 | 30.9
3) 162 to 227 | 30.8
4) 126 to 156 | 31.2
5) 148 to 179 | 26.2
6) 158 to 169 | 19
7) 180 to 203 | 33.9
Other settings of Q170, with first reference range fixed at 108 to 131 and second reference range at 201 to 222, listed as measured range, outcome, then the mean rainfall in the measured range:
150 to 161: 1.85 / 24.3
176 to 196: -1.76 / 33.1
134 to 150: -1.97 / 32.3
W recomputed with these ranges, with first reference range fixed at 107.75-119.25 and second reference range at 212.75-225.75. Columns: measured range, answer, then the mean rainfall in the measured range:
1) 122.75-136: -2.4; 30.7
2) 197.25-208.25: -2.2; 34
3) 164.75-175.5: -0.7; 29.1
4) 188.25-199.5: -2.9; 35.4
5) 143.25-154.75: -1.9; 31.2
